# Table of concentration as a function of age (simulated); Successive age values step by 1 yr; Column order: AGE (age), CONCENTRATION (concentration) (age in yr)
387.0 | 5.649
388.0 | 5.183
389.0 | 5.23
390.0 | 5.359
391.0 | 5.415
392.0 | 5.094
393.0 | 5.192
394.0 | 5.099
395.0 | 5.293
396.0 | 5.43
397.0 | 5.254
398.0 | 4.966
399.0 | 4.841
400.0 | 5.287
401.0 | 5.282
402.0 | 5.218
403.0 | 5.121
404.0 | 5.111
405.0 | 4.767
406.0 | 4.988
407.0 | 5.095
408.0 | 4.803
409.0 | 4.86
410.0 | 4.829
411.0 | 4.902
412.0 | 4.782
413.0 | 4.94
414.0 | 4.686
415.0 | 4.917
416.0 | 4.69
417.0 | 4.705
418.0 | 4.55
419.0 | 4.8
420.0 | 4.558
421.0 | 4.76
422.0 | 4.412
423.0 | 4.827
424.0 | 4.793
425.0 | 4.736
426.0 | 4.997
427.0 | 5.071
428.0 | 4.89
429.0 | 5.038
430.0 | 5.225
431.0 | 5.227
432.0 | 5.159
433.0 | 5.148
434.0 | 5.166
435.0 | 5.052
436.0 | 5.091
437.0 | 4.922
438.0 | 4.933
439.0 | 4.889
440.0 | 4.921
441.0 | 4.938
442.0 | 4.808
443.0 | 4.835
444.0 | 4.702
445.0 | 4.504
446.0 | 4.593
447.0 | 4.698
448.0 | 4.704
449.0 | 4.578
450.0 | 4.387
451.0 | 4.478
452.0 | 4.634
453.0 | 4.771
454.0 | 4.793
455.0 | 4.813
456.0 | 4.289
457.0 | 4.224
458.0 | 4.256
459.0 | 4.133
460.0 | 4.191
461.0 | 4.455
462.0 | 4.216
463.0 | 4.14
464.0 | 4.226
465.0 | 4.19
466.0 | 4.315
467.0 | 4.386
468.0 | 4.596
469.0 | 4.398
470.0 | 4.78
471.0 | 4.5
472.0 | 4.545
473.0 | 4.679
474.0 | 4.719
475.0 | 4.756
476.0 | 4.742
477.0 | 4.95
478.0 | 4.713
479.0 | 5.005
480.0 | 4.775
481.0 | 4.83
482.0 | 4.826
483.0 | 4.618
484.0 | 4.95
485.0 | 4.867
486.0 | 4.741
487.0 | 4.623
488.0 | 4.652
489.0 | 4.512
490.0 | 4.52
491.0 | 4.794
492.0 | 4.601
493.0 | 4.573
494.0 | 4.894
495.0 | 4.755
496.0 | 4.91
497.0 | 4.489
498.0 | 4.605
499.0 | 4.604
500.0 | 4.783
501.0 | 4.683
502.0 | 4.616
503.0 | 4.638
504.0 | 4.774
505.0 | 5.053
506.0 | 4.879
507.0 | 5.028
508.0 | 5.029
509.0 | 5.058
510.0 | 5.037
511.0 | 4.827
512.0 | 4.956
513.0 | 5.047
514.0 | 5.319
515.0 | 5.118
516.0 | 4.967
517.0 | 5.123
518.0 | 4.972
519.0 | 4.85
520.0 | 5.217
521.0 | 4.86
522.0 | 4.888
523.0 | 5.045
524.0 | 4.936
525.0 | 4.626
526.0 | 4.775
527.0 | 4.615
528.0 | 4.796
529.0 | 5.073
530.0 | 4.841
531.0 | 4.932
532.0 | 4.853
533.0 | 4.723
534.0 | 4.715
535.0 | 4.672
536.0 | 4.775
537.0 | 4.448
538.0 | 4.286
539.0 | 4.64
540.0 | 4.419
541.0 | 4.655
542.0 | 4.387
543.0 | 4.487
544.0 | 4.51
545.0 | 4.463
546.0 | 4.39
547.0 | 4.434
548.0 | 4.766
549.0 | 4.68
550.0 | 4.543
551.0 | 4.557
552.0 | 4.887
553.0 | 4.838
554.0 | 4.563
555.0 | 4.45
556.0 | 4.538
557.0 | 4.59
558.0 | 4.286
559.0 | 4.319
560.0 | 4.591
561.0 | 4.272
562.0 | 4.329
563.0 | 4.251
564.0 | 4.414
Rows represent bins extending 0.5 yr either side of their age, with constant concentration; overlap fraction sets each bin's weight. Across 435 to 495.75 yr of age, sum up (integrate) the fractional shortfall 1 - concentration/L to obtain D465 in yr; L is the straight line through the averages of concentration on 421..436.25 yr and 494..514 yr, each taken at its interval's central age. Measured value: 3.4 yr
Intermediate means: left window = 4.98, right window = 4.84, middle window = 4.64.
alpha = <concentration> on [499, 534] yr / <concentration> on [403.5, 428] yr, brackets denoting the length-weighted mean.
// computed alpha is 1.02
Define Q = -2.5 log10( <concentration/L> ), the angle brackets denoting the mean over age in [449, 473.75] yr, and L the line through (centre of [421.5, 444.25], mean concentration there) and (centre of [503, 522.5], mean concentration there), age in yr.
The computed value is 0.12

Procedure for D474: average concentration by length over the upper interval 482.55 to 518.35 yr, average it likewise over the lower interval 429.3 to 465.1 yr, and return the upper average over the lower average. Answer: 1.03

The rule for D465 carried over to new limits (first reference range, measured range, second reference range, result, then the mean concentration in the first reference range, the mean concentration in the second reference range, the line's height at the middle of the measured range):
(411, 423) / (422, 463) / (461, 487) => -0.57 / 4.72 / 4.62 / 4.67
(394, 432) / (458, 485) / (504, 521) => 2.29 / 4.94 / 5.02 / 4.99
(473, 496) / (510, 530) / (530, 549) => -1.28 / 4.75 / 4.6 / 4.65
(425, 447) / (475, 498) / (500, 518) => 0.96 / 4.95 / 4.95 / 4.95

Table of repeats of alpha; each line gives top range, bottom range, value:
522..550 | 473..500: 0.99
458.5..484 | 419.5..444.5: 0.93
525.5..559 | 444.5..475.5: 1.03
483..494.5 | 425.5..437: 0.92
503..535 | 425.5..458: 1.02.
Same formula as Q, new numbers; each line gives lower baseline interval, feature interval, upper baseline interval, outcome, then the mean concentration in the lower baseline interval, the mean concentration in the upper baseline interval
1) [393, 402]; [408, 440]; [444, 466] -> -0.01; 5.18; 4.44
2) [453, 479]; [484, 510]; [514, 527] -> 0.00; 4.5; 4.95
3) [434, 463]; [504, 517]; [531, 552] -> -0.09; 4.64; 4.59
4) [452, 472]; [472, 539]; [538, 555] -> -0.07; 4.41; 4.56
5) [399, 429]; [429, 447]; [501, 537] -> -0.01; 4.88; 4.89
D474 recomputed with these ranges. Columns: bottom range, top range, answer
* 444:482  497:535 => 1.07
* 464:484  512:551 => 1.02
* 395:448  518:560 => 0.95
